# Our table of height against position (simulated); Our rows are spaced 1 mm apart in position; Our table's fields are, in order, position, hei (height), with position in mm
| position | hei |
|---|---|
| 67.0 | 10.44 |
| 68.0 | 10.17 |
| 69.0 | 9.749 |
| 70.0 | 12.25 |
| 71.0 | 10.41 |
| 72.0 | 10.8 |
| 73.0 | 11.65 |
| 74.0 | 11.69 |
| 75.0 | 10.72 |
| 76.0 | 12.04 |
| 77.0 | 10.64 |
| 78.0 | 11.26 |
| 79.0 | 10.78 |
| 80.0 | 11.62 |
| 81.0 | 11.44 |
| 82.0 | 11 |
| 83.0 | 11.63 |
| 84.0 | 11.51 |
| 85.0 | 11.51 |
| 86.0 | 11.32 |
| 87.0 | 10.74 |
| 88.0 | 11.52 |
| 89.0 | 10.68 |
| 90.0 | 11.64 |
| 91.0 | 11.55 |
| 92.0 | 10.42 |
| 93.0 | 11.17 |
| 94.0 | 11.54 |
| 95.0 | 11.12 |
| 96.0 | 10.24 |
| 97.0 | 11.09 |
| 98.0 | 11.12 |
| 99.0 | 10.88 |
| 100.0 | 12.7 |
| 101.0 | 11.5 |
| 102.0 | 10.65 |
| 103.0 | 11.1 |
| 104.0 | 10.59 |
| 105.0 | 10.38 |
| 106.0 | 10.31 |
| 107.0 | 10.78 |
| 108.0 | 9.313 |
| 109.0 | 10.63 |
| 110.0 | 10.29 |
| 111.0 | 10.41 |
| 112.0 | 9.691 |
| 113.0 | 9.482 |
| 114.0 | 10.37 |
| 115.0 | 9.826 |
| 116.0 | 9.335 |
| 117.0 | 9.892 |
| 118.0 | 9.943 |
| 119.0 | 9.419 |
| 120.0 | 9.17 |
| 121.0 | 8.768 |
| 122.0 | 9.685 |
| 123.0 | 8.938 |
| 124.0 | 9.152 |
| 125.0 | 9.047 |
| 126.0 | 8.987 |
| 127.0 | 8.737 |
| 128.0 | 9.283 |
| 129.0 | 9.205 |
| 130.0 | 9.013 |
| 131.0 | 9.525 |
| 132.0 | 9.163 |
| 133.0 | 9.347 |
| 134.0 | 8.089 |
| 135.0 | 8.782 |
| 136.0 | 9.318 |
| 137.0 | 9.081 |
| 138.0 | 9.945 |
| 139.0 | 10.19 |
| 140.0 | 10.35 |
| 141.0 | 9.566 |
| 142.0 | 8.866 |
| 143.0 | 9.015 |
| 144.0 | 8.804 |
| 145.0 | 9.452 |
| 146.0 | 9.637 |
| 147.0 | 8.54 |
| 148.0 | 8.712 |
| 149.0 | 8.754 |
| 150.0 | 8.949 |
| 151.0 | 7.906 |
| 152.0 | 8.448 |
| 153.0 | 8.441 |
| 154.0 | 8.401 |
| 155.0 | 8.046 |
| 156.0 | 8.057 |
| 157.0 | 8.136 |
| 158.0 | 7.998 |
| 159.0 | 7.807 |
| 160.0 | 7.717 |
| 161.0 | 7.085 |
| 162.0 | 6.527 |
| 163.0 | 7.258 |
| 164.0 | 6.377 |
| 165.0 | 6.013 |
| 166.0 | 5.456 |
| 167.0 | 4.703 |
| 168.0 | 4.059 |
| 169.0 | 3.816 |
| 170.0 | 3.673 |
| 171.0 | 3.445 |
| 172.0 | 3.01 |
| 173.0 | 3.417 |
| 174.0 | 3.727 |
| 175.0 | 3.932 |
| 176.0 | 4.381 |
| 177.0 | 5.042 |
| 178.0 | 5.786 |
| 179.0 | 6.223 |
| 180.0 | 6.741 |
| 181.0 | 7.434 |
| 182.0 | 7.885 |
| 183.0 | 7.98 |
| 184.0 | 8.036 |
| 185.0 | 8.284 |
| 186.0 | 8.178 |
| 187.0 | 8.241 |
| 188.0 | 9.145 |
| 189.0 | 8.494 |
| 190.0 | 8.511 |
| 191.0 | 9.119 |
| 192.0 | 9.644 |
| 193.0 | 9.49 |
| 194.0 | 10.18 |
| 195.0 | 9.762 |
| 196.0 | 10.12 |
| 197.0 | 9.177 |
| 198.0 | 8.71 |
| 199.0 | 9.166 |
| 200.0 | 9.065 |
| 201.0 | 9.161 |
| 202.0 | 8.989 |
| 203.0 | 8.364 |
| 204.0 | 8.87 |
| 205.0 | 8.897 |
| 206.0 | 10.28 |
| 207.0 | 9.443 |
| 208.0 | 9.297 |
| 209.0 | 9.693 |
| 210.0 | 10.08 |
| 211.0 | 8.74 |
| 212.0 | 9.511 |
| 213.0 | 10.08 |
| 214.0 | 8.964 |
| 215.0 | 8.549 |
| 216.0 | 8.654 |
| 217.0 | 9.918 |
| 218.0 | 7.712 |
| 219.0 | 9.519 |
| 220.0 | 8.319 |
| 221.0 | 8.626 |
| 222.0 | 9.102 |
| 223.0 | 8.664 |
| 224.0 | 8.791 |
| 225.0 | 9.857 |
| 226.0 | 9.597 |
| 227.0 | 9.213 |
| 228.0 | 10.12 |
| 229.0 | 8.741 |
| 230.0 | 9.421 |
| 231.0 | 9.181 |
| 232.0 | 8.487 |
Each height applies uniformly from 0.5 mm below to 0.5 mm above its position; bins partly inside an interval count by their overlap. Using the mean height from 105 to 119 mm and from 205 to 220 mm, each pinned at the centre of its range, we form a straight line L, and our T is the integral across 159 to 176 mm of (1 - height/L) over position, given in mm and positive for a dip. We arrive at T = 8.0 mm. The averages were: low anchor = 10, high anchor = 9.27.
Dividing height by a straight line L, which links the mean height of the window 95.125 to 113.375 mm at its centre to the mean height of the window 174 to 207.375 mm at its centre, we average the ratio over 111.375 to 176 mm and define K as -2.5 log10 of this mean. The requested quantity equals 0.19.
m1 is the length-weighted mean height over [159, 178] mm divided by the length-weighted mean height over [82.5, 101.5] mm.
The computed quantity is 0.5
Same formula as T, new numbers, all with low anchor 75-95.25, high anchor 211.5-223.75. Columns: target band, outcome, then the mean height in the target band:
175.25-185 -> 3.0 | 6.63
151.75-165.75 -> 3.4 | 7.54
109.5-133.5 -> 2.7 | 9.44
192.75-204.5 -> 0.1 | 9.25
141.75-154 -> 1.7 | 8.78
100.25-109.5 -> 0.2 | 10.6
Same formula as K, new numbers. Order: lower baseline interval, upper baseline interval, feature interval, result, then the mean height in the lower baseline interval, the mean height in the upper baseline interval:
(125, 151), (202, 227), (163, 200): 0.305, 9.15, 9.15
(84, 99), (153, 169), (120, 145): -0.076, 11.1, 6.86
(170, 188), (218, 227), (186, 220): -0.204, 6.01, 8.99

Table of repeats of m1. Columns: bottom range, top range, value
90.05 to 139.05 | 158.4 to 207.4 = 0.73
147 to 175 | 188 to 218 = 1.42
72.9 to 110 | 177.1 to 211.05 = 0.79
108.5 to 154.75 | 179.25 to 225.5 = 0.96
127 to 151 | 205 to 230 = 1.01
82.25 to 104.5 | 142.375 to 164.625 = 0.73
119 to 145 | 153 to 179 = 0.63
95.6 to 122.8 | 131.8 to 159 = 0.86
